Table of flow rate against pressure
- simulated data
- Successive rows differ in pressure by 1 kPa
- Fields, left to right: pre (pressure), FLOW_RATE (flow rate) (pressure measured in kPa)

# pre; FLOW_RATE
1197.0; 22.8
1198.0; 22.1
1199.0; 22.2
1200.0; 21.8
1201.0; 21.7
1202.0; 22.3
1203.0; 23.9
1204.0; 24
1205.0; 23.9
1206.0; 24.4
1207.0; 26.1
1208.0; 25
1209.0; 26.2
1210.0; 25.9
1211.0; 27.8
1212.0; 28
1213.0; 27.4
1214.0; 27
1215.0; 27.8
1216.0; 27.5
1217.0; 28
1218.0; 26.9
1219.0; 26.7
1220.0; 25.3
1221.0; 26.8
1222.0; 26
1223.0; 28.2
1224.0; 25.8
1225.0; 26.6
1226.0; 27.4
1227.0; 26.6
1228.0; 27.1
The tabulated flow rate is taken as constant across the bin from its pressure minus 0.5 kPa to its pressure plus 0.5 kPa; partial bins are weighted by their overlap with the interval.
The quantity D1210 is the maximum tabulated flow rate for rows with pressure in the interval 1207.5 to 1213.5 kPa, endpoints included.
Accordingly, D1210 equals 28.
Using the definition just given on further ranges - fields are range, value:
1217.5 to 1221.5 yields 26.9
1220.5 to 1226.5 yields 28.2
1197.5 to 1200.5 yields 22.2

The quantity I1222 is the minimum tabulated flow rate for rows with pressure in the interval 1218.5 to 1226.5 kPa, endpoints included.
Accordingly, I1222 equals 25.3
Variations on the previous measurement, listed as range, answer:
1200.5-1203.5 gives 21.7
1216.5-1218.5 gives 26.9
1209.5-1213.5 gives 25.9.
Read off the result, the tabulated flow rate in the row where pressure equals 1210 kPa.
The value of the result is 25.9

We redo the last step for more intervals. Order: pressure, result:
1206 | 24.4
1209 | 26.2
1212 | 28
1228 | 27.1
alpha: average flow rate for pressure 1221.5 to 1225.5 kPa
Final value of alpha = 26.6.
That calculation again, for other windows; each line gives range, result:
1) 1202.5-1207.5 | 24.5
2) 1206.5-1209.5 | 25.8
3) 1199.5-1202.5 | 21.9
